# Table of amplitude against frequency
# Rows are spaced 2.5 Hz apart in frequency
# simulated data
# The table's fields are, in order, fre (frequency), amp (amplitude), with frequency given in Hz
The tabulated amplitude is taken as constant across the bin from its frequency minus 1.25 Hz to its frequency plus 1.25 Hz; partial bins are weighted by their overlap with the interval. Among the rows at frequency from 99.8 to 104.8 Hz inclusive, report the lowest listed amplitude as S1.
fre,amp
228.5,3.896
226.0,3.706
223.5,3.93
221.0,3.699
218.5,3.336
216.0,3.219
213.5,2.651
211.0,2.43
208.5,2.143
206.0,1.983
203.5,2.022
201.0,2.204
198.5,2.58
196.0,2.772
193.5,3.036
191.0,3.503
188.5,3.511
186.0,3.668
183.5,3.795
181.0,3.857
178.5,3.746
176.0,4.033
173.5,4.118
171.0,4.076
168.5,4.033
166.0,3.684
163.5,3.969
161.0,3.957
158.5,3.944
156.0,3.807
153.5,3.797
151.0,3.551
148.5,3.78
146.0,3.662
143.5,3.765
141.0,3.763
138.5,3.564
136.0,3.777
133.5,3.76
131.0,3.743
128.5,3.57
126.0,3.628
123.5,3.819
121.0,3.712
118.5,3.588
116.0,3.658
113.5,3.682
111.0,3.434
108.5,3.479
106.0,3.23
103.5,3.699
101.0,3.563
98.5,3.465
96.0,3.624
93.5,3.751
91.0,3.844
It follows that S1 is 3.563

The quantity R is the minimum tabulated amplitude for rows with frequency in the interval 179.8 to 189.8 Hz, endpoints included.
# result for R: 3.511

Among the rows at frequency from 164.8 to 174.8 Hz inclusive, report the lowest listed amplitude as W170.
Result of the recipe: 3.684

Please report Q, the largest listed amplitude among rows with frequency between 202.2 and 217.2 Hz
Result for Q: 3.219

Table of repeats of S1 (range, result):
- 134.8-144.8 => 3.564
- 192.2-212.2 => 1.983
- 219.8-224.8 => 3.699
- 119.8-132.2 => 3.57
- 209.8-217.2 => 2.43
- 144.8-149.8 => 3.662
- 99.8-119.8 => 3.23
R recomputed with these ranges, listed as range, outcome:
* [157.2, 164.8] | 3.944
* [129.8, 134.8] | 3.743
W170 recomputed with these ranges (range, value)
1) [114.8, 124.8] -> 3.588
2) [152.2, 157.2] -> 3.797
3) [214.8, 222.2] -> 3.219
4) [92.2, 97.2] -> 3.624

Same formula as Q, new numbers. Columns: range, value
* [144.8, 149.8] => 3.78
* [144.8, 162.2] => 3.957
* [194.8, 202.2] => 2.772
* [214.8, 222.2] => 3.699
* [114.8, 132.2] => 3.819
